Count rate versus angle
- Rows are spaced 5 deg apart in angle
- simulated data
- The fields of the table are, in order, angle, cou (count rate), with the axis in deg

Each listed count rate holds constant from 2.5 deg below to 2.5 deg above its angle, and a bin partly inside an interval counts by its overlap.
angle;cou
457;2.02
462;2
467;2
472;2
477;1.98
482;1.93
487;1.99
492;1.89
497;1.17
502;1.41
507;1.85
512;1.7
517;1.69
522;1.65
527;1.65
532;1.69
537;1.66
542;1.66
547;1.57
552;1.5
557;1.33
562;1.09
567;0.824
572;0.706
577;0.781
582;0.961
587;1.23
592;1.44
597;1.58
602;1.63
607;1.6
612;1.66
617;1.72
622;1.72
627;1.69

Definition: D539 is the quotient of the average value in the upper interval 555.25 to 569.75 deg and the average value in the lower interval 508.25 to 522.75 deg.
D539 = 0.6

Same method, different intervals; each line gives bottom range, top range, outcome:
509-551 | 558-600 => 0.66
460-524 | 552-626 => 0.74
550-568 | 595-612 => 1.34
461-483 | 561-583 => 0.43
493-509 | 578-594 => 0.77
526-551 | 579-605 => 0.83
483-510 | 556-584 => 0.55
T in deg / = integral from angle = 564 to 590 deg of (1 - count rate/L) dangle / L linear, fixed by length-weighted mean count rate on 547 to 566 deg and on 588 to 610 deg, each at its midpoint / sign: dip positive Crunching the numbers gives 9.30 deg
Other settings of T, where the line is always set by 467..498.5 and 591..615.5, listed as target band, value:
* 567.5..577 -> 5.2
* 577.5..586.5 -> 3.6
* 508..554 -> 2.8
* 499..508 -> 1.2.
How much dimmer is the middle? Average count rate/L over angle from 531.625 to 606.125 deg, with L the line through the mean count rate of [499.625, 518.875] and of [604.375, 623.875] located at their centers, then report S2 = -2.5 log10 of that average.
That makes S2 0.266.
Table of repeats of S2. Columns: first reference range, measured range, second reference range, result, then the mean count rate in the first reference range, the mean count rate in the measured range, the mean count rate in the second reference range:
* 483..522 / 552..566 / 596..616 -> 0.33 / 1.68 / 1.22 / 1.63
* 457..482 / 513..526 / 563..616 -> 0.01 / 1.99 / 1.67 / 1.25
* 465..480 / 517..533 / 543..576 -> -0.12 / 1.99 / 1.67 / 1.17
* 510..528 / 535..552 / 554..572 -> -0.22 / 1.67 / 1.61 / 1.04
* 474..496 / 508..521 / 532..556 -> 0.02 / 1.9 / 1.71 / 1.59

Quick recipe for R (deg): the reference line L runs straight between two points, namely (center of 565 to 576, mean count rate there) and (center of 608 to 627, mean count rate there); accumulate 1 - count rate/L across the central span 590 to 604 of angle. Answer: -2.9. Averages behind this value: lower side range 0.764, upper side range 1.69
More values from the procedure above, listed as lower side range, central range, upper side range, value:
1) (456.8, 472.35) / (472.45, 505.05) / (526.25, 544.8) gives 2.5 deg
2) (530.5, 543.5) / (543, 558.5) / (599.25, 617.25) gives 1.6 deg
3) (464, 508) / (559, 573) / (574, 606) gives 4.9 deg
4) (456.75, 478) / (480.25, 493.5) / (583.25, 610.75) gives -0.1 deg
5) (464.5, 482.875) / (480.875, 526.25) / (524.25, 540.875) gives 3.3 deg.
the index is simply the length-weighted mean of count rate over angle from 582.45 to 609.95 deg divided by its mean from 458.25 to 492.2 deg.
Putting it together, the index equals 0.74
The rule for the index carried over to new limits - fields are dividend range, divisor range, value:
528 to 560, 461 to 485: 0.79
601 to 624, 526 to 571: 1.18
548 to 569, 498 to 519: 0.75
